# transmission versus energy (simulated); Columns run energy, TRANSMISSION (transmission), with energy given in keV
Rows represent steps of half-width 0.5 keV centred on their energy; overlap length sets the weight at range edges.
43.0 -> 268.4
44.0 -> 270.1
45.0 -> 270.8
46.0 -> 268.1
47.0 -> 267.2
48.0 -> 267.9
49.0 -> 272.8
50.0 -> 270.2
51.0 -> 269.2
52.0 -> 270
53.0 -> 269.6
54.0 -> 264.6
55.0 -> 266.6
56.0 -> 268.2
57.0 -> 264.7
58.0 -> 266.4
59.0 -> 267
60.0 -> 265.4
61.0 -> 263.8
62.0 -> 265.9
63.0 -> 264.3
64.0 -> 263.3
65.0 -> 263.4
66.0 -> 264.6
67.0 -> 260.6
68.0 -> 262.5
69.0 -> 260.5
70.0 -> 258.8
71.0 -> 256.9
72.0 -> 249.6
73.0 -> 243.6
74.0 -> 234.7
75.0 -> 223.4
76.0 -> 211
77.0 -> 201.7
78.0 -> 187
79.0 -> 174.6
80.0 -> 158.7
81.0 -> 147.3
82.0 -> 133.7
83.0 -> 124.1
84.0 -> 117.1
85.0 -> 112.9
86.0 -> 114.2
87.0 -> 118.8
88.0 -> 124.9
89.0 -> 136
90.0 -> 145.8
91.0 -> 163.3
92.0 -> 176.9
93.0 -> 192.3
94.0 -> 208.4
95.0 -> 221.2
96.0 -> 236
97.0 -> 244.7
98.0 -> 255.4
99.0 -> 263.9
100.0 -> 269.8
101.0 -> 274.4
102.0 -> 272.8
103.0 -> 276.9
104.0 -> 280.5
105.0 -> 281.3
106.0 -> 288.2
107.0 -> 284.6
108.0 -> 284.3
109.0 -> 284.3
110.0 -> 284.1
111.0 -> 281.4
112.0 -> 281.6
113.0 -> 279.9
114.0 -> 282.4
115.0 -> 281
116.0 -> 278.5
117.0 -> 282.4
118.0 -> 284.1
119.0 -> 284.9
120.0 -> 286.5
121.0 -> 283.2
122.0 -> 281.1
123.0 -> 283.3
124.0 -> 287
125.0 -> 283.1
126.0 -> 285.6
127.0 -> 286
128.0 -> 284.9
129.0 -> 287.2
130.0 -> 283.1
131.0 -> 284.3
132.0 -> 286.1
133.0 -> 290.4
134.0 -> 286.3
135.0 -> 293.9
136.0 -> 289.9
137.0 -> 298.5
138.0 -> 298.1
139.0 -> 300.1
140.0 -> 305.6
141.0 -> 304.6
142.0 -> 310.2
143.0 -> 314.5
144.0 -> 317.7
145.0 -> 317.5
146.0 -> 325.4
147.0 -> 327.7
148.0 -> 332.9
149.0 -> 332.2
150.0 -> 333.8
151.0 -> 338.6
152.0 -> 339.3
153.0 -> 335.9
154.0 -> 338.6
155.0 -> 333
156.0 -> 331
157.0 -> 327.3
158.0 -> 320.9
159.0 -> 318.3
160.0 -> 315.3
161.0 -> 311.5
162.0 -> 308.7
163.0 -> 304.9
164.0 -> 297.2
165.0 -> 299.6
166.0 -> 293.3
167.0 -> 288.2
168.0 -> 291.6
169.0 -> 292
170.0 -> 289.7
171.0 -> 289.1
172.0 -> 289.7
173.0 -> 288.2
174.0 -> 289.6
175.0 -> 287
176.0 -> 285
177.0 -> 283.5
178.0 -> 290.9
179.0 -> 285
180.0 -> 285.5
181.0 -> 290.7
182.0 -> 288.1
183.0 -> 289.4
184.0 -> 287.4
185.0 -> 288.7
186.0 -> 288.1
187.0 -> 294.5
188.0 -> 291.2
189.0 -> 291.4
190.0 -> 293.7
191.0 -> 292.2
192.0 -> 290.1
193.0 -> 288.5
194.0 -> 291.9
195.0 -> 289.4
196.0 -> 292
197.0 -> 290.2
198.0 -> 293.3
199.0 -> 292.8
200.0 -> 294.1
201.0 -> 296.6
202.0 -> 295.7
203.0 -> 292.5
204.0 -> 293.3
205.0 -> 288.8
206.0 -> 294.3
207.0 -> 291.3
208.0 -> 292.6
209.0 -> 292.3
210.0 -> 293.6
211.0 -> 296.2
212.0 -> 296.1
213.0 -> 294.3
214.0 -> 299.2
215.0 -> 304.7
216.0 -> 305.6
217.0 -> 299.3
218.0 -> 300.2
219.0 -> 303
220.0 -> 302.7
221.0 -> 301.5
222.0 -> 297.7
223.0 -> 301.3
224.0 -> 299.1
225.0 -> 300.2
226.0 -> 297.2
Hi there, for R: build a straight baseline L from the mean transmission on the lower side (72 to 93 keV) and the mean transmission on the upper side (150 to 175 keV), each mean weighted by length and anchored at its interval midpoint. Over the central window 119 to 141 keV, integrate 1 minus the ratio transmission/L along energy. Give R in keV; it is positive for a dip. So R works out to -3.4 keV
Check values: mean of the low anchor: 165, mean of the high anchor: 310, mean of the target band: 289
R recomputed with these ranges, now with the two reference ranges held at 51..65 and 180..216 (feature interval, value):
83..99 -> 5.9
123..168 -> -3.9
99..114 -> -0.2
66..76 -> 0.7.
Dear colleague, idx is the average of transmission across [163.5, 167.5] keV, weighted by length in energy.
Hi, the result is 295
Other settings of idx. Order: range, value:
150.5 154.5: 338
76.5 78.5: 194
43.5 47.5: 269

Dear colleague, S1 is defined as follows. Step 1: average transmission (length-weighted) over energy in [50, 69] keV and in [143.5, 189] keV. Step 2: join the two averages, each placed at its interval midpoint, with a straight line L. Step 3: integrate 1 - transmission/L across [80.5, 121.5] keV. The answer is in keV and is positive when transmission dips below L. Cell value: 7.60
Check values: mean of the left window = 266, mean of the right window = 305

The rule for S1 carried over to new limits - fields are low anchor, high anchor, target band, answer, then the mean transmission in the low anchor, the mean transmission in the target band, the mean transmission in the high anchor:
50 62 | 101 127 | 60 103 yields 9.7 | 267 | 211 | 282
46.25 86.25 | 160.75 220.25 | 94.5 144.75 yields -4.7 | 233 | 283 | 293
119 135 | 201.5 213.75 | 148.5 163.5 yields -2.0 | 285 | 326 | 294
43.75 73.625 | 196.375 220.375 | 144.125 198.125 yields -2.8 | 264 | 303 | 296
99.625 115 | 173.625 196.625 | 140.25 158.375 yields -2.6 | 281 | 326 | 289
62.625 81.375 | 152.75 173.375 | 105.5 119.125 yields -0.9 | 231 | 283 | 308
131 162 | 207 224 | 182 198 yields 0.7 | 315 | 291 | 299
